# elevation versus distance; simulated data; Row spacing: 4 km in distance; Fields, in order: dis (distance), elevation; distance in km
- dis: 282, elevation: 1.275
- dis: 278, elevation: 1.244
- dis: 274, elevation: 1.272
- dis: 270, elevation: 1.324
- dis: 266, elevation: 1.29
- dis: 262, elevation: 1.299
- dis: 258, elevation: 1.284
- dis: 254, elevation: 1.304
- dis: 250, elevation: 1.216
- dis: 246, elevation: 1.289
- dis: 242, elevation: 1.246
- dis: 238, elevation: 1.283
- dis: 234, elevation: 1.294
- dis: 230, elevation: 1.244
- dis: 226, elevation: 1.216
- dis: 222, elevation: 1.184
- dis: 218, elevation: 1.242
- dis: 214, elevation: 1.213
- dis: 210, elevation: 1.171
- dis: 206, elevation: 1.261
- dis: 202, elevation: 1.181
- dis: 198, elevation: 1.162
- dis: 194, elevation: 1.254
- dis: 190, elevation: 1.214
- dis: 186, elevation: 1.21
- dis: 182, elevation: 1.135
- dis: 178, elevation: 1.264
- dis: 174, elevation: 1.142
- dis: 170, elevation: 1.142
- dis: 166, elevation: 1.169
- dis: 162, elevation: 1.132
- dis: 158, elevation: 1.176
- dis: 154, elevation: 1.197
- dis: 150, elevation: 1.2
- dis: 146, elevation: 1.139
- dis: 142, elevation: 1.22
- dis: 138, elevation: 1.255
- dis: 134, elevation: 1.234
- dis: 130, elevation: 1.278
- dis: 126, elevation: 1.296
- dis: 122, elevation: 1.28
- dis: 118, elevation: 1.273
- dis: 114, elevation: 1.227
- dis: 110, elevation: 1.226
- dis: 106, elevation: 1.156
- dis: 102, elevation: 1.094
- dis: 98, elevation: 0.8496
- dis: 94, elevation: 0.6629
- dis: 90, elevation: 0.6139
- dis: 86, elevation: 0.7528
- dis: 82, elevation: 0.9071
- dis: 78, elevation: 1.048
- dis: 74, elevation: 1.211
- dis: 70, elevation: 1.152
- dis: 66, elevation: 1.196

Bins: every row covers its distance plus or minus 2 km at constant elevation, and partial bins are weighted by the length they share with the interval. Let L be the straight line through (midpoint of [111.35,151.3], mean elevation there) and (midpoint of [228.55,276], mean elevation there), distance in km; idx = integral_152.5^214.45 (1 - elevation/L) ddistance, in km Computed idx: 3.4 km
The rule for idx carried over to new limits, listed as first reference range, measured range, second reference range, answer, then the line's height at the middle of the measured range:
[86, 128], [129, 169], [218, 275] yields -2.9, 1.12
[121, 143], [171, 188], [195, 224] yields 0.6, 1.23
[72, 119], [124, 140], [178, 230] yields -3.0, 1.07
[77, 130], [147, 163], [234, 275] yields -0.8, 1.12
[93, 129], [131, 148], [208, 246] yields -0.8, 1.16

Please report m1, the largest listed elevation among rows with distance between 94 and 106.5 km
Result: 1.156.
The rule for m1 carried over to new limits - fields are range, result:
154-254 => 1.304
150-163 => 1.2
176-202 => 1.264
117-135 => 1.296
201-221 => 1.261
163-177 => 1.169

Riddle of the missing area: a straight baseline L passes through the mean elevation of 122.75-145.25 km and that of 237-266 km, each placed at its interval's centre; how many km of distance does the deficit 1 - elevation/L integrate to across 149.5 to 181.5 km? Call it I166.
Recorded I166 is 2.11 km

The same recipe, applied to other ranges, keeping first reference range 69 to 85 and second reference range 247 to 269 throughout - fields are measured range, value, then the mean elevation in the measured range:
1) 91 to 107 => 2.61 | 0.907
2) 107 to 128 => -2.85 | 1.26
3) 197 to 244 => 0.31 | 1.23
